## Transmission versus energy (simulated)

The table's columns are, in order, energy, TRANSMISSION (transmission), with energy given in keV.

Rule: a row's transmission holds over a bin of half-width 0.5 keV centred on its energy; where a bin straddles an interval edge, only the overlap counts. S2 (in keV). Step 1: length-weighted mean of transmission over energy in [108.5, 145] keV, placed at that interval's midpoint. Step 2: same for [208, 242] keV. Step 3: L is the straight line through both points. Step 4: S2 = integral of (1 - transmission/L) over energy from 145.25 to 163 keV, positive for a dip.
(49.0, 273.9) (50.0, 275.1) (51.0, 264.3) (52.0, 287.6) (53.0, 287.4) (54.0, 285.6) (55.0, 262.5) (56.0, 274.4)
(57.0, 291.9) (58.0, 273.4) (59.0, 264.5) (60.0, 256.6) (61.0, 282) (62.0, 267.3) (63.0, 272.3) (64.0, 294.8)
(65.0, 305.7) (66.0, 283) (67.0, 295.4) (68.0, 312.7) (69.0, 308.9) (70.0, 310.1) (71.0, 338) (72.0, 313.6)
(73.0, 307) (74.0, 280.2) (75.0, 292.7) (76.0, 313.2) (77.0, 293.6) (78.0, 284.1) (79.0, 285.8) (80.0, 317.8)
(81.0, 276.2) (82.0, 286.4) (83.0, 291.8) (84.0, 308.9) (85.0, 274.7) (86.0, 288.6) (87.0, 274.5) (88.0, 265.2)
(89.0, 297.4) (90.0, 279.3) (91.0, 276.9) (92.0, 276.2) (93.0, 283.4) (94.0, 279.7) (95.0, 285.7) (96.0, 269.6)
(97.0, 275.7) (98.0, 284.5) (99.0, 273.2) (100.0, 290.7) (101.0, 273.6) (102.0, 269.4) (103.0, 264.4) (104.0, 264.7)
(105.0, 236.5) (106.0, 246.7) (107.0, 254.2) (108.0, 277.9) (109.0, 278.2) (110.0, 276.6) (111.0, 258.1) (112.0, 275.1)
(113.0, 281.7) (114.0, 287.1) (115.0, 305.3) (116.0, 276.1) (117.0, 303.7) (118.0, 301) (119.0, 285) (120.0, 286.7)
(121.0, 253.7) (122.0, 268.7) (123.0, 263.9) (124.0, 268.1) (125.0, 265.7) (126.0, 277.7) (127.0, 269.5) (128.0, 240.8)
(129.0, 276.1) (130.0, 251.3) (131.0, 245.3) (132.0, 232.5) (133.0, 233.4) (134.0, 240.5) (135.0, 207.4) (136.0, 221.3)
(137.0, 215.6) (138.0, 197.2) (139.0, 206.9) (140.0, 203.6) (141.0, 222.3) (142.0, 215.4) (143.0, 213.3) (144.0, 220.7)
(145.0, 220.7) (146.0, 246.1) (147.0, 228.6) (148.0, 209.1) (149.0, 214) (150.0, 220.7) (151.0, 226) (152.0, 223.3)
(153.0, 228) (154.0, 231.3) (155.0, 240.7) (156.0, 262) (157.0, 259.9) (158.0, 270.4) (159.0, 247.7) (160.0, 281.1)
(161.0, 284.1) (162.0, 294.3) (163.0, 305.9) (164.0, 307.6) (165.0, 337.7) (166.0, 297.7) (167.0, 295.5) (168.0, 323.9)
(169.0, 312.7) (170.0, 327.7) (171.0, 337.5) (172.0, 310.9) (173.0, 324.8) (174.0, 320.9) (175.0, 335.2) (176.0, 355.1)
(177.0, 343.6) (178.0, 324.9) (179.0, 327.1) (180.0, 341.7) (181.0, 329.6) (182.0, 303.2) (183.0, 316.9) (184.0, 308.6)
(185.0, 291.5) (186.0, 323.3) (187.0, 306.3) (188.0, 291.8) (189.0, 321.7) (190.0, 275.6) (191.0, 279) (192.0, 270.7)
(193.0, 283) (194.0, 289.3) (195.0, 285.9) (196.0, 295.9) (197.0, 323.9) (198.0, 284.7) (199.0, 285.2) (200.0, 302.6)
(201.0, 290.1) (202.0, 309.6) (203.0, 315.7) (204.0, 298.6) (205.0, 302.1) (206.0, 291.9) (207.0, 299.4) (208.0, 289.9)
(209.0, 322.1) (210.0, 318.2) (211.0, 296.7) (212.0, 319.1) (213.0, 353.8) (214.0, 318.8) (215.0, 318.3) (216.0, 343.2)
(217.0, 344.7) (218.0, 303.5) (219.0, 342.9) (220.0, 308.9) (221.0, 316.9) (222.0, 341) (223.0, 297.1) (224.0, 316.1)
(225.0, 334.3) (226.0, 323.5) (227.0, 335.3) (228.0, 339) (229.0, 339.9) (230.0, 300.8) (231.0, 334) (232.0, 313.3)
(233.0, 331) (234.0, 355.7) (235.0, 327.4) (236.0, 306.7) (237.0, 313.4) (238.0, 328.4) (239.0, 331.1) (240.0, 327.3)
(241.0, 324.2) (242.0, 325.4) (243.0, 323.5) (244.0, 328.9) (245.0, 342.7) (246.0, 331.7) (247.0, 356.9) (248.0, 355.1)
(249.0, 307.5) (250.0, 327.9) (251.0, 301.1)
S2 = 1.7 keV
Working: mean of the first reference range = 253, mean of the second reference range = 325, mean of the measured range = 247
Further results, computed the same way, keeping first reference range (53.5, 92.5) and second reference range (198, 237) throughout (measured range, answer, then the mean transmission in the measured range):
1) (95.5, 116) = 1.60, 272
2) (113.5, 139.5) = 3.68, 257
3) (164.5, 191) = -0.71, 318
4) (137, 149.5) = 3.56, 216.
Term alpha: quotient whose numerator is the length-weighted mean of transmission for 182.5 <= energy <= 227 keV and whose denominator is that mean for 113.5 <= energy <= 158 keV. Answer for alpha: 1.26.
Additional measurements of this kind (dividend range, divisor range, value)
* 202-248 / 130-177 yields 1.24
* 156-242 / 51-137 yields 1.13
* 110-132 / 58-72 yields 0.93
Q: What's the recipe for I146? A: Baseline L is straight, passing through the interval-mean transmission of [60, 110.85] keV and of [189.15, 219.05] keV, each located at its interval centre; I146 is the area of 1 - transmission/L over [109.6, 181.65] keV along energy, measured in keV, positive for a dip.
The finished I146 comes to 6.2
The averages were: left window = 284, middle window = 269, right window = 305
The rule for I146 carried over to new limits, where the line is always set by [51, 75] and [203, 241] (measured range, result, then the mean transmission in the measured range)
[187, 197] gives 0.8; 291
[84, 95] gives 0.5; 281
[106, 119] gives 0.8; 280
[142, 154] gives 3.3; 223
